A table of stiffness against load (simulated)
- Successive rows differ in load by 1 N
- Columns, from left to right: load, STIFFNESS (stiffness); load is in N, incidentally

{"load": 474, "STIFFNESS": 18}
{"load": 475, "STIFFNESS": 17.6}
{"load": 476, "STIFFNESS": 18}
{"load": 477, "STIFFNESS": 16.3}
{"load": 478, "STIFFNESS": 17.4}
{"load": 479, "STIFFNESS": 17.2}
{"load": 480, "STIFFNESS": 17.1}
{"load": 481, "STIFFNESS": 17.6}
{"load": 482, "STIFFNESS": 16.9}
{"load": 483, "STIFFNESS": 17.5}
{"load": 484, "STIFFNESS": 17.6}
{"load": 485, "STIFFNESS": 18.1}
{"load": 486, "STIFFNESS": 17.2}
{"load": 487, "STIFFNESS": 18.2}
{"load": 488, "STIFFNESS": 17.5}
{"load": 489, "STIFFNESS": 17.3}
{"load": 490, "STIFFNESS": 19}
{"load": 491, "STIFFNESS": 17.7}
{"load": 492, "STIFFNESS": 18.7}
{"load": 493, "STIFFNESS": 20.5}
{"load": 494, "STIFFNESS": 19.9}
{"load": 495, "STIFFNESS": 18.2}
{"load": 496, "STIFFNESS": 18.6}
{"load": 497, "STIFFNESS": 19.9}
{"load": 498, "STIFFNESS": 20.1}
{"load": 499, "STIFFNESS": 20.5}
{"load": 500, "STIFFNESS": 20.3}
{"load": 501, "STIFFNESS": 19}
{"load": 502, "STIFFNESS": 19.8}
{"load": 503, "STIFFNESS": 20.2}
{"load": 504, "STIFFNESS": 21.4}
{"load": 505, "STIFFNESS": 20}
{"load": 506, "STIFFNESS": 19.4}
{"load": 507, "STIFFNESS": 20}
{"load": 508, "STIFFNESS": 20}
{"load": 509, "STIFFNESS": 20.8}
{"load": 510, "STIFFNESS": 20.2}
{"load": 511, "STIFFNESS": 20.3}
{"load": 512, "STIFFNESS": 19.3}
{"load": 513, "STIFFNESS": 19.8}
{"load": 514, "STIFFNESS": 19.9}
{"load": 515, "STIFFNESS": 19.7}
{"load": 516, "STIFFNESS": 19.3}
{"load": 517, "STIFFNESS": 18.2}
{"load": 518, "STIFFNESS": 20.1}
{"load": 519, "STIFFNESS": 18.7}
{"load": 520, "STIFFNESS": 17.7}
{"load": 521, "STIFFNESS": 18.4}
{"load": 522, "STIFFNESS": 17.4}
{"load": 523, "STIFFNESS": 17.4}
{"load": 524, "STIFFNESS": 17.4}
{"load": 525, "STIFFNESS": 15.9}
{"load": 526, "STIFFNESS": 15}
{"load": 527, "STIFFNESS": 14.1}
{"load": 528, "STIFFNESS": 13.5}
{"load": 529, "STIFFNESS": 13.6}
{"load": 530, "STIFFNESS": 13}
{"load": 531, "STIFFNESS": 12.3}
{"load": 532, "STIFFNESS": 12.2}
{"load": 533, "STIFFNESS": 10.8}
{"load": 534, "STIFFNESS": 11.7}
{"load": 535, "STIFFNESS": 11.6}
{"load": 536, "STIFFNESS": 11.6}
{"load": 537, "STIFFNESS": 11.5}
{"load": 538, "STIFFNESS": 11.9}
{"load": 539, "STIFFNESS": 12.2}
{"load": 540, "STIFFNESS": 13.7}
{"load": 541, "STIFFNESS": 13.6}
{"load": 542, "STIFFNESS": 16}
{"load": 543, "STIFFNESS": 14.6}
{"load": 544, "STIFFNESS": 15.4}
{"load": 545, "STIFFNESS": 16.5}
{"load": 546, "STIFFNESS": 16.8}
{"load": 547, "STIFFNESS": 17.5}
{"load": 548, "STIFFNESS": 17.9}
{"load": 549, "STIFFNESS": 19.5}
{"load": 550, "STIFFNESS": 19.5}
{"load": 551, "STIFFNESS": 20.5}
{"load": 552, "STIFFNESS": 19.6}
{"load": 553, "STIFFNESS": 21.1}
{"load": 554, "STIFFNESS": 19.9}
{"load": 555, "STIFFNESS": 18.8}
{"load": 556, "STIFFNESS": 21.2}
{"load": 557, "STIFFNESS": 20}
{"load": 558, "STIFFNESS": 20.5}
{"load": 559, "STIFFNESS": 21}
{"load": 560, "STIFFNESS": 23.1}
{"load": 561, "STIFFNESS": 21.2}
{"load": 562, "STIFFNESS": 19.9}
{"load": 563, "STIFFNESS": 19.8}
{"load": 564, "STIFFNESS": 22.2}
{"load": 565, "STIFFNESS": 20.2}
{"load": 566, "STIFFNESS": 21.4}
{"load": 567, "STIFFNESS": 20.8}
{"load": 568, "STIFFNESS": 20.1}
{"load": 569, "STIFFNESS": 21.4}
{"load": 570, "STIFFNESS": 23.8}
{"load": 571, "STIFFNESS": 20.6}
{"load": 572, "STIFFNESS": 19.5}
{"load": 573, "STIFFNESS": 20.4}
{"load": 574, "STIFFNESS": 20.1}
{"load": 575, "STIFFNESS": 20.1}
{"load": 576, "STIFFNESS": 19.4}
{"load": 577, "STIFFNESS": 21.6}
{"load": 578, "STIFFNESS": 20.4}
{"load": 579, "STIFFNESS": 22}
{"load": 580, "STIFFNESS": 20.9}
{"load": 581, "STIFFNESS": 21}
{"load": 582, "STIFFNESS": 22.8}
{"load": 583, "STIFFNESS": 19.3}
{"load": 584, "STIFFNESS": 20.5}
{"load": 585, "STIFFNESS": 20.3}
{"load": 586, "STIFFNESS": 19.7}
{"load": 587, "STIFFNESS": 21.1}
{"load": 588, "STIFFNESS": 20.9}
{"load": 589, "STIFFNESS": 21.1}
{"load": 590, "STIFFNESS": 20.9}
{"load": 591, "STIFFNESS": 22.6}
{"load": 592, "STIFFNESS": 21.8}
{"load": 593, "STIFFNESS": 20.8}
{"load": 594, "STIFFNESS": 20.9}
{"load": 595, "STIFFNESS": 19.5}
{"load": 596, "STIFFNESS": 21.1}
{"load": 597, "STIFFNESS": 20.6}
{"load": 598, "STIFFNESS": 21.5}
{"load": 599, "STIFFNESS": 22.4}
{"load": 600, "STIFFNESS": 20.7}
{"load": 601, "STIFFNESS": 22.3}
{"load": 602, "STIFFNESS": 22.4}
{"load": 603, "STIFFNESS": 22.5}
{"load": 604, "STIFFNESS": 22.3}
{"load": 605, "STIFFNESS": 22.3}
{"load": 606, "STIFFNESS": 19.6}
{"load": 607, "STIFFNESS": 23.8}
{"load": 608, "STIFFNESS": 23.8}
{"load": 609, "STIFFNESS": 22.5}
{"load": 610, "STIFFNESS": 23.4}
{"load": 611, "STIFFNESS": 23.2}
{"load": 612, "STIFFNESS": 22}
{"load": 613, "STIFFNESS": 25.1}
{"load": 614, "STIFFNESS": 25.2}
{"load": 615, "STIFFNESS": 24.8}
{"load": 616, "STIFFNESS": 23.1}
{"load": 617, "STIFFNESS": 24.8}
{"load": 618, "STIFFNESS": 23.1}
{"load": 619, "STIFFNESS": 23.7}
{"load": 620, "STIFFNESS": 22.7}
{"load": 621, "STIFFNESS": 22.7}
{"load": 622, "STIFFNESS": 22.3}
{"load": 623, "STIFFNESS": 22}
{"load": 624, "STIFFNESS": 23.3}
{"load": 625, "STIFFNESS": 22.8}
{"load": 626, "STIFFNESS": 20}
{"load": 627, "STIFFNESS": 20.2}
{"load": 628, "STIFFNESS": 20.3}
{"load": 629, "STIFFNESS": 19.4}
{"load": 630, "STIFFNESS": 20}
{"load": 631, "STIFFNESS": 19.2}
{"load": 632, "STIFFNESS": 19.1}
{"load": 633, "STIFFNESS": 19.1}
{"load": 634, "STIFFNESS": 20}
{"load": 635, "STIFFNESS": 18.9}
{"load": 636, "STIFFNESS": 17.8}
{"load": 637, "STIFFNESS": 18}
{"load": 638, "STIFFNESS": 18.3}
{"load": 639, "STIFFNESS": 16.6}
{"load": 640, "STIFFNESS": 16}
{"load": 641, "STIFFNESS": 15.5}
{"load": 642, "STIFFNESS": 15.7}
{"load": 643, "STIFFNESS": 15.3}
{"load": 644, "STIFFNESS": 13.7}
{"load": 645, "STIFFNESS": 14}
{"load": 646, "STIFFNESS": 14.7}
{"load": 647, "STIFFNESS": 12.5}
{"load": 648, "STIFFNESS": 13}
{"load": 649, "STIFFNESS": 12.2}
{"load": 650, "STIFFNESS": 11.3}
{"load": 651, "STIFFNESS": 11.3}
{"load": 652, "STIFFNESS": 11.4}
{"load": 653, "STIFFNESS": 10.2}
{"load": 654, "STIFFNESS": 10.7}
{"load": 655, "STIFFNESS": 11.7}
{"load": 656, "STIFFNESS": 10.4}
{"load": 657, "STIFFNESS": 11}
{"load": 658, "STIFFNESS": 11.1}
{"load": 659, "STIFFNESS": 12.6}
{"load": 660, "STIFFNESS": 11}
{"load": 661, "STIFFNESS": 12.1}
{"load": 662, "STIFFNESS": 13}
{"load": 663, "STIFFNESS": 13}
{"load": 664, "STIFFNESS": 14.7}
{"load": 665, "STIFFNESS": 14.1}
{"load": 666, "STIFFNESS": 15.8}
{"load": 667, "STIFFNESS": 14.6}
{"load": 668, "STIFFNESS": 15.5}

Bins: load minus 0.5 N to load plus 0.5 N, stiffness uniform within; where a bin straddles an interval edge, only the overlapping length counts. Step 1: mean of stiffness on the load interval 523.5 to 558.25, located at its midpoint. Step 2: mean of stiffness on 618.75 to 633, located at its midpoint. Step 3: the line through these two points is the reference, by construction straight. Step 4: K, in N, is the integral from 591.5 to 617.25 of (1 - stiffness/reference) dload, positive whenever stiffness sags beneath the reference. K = -3.4 N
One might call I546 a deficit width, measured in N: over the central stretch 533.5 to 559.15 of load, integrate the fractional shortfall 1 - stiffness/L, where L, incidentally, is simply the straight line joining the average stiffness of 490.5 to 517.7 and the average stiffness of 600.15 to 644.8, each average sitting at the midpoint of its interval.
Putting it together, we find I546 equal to 4.44 N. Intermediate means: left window 19.7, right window 20.8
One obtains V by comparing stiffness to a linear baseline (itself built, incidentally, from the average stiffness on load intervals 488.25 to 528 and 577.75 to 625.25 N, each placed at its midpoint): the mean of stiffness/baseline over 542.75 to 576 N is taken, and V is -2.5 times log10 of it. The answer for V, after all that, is 0.04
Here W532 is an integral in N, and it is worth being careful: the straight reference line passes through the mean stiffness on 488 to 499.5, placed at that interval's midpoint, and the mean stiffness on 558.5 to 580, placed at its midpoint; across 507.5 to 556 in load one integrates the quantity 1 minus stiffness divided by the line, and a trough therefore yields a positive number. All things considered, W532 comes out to 8.1 N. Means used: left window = 19.1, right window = 20.9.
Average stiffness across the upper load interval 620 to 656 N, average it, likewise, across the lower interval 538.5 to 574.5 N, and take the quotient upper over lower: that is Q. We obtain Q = 0.88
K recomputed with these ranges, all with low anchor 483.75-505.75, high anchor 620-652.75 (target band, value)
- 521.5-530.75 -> 1.8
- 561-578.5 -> -2.4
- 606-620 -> -4.6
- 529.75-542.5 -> 4.2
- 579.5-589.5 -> -1.5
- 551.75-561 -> -1.1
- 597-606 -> -2.0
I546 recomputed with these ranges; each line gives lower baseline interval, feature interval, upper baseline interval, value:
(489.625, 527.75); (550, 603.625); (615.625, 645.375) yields -4.4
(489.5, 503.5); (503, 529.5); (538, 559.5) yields 0.6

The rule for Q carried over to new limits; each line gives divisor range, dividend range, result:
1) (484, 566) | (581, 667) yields 1.04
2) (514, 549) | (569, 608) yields 1.38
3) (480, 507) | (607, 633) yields 1.18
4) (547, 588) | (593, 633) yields 1.07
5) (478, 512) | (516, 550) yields 0.80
